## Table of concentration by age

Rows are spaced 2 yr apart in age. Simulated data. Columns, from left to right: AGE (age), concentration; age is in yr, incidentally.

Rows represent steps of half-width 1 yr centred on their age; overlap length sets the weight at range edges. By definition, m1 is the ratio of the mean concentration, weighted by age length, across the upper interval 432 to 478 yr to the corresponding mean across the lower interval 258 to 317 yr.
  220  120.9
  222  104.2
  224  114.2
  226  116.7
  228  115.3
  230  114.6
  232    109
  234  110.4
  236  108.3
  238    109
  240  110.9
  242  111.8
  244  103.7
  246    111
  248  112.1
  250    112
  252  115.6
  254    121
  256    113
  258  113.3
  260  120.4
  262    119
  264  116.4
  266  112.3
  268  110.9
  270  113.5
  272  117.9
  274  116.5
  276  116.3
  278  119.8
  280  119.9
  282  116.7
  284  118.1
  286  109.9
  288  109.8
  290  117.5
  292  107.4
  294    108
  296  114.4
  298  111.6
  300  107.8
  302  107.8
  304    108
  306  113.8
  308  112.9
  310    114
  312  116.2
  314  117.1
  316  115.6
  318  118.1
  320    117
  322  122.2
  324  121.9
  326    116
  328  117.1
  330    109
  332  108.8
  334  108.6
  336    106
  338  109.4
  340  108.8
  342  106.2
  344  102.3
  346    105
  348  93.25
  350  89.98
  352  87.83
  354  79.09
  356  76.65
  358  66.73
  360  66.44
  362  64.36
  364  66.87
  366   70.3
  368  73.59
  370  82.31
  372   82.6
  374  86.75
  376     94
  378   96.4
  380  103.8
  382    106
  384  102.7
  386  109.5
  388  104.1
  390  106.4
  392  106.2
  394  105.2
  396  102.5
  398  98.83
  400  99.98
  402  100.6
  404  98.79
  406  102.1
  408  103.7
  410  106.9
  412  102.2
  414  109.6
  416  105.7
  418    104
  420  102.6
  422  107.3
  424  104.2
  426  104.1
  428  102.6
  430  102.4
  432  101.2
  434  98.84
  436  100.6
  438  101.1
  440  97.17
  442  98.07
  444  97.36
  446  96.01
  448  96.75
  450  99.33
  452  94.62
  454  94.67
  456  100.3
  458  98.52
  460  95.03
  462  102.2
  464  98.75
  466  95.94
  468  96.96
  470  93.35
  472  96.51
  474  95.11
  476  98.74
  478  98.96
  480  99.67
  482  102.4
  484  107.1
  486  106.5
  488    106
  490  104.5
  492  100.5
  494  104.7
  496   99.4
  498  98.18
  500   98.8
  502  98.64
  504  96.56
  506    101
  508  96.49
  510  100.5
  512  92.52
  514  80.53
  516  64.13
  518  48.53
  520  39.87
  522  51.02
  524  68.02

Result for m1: 0.9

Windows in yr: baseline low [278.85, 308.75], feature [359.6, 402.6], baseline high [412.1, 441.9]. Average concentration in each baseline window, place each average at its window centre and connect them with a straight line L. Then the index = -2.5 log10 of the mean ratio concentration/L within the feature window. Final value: 0.15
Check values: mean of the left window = 112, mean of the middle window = 92.5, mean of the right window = 103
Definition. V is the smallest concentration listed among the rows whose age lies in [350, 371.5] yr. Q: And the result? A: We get 64.36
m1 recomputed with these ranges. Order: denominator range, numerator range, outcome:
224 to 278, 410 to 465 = 0.89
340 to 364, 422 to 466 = 1.16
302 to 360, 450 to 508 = 0.94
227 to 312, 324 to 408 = 0.85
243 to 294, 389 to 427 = 0.91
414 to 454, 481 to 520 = 0.93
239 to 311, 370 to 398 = 0.88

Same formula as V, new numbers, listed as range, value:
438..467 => 94.62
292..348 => 93.25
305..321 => 112.9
